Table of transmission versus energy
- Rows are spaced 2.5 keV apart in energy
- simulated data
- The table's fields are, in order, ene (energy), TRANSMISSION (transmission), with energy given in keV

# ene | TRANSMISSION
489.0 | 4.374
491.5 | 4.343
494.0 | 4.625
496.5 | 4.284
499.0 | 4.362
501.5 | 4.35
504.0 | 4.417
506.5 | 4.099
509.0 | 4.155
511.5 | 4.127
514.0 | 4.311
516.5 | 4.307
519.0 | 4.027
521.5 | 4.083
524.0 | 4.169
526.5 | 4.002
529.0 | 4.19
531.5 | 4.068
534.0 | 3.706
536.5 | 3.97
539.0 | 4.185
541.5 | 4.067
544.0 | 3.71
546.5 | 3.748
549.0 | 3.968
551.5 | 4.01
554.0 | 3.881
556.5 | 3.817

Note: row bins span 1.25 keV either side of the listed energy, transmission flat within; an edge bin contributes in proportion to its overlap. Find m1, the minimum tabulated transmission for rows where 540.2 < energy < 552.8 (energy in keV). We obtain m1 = 3.71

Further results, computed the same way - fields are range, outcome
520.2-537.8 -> 3.706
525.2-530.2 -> 4.002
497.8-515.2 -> 4.099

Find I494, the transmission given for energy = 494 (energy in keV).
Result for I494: 4.625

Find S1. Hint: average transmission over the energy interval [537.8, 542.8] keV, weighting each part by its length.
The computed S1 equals 4.12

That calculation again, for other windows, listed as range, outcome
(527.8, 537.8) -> 3.98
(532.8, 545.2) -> 3.93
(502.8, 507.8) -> 4.26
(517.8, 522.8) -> 4.06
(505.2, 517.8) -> 4.2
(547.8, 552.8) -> 3.99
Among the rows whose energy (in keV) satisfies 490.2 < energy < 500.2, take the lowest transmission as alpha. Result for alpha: 4.284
